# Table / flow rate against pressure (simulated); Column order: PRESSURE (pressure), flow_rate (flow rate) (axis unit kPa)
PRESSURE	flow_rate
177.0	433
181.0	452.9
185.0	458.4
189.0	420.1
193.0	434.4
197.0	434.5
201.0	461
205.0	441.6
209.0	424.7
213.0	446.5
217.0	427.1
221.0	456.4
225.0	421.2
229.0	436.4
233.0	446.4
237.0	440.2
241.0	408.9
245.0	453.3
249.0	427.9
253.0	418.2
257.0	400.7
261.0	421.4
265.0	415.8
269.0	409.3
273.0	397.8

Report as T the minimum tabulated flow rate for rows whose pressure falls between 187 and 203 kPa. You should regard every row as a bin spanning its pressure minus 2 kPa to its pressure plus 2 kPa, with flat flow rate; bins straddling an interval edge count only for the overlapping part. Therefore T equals 420.1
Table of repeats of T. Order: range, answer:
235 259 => 400.7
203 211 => 424.7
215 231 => 421.2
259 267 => 415.8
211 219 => 427.1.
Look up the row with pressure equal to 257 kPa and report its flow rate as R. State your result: 400.7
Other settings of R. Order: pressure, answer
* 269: 409.3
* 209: 424.7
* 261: 421.4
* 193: 434.4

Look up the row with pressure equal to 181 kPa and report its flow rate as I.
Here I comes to 452.9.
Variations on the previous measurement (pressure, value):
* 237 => 440.2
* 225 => 421.2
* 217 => 427.1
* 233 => 446.4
